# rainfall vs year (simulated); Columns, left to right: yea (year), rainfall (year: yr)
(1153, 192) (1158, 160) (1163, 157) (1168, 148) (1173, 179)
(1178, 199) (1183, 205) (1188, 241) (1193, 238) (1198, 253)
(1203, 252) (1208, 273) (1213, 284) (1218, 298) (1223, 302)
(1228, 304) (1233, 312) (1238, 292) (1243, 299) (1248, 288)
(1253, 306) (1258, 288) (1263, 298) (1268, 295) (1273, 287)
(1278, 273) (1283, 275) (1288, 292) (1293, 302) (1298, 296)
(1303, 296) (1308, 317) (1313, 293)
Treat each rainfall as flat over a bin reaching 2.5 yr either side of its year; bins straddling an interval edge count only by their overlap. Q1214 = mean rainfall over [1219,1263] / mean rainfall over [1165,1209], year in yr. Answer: 1.37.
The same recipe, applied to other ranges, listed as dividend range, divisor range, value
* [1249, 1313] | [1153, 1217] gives 1.35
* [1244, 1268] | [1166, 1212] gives 1.32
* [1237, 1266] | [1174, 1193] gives 1.37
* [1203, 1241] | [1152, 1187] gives 1.63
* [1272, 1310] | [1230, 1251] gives 0.98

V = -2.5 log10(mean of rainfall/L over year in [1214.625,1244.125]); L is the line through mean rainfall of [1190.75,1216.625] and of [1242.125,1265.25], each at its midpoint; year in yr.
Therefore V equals -0.081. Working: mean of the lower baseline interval 262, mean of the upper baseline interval 296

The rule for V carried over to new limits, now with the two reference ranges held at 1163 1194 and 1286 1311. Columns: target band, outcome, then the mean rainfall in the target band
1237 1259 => -0.152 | 295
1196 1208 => -0.183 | 257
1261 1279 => -0.052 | 289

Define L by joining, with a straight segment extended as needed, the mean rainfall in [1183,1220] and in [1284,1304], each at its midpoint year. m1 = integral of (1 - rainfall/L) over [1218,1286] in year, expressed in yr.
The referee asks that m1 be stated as -3.9 yr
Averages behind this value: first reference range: 258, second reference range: 295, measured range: 294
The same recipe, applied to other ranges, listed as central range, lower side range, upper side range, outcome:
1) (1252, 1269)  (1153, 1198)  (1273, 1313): -2.0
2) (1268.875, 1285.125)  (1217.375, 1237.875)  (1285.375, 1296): 1.0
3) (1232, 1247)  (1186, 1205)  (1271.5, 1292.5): -1.9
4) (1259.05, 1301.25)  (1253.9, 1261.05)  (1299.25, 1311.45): 1.2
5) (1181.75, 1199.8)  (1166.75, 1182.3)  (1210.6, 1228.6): -1.1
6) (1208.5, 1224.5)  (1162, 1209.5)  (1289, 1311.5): -3.6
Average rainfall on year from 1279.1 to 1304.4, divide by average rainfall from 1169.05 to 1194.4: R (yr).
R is 1.40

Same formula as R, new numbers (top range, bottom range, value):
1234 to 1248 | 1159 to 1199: 1.49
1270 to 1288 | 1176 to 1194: 1.28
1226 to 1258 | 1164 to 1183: 1.68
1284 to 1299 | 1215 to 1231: 0.98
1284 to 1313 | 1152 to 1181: 1.74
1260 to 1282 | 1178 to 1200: 1.25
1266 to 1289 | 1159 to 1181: 1.66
